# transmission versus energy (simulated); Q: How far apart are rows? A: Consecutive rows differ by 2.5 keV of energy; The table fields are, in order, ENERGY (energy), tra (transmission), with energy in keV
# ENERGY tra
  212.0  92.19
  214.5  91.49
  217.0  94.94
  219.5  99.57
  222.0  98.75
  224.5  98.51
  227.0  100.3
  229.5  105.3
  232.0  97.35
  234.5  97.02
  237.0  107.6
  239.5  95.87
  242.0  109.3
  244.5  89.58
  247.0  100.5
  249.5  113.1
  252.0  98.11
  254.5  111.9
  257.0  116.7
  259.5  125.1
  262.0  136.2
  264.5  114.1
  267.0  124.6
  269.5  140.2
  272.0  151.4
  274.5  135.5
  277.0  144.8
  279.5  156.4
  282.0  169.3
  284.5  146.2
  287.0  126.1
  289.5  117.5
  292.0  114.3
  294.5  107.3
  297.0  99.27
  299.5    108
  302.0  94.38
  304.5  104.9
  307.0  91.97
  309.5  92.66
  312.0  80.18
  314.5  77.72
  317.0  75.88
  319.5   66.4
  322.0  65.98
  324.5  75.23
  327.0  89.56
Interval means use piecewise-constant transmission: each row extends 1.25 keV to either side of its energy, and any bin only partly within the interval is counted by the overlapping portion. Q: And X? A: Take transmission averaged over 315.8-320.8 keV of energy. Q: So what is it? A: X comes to 71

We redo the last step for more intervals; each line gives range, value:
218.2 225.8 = 98.9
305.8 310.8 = 92.2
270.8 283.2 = 151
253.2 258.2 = 114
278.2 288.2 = 150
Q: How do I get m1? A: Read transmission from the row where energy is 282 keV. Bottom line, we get 169.3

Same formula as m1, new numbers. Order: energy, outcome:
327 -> 89.56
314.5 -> 77.72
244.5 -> 89.58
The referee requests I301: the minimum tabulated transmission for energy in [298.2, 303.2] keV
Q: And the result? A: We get 94.38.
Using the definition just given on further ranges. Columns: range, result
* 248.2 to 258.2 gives 98.11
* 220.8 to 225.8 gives 98.51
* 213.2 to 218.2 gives 91.49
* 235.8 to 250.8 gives 89.58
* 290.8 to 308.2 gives 91.97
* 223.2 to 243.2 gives 95.87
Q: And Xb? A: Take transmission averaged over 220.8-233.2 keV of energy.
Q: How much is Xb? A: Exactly 100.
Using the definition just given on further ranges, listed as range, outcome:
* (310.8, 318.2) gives 77.9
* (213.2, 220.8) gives 95.3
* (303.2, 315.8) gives 89.5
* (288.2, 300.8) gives 109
